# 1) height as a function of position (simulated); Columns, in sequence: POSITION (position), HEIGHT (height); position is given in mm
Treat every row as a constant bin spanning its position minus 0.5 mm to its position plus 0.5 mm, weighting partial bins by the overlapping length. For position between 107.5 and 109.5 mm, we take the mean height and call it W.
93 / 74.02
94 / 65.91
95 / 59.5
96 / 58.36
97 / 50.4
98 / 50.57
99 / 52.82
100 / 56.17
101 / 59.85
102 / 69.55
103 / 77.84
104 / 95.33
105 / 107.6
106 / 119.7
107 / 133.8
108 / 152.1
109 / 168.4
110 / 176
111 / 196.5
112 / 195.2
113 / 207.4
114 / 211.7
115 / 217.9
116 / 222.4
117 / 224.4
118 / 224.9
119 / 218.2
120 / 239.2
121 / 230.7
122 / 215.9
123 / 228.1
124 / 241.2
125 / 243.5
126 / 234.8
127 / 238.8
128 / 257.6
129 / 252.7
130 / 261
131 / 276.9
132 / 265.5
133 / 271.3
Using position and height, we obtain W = 160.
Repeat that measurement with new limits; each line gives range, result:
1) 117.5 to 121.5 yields 228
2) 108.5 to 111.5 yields 180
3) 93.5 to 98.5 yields 56.9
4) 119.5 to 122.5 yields 229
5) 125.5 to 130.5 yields 249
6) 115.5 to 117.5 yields 223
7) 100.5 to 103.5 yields 69.1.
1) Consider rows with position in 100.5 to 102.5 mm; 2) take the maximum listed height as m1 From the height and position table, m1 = 69.55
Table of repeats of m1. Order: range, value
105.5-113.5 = 207.4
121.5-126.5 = 243.5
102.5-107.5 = 133.8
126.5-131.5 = 276.9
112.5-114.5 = 211.7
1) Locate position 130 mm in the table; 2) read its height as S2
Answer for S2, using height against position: 261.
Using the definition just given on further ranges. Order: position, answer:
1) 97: 50.4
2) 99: 52.82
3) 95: 59.5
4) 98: 50.57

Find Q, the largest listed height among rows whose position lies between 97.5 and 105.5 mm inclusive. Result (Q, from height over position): 107.6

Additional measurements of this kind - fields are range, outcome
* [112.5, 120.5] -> 239.2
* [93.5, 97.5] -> 65.91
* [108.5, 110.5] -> 176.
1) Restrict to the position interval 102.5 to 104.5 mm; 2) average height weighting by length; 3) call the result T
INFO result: 86.6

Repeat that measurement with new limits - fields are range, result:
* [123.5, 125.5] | 242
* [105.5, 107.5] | 127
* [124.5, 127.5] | 239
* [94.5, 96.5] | 58.9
